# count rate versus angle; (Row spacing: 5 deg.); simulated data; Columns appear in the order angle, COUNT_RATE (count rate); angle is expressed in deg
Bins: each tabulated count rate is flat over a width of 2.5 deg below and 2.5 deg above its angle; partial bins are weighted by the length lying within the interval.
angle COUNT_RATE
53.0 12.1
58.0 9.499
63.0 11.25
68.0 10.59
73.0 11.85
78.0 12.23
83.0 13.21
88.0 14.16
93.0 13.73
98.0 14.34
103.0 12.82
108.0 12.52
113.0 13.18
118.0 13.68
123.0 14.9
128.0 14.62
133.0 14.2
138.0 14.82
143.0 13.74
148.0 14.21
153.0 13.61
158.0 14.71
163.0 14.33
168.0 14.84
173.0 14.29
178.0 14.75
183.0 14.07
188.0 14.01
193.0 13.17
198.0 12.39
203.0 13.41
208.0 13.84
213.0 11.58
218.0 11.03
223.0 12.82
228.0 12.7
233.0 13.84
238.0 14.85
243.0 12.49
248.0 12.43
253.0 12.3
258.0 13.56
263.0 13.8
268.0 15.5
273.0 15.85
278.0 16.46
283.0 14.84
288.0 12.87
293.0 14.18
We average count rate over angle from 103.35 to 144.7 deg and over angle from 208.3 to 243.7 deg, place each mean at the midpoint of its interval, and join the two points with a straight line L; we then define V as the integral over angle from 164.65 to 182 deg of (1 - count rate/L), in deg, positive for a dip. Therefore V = -1.5 deg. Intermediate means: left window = 13.9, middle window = 14.6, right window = 12.8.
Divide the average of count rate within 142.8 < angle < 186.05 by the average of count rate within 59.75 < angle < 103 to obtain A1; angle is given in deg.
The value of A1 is 1.13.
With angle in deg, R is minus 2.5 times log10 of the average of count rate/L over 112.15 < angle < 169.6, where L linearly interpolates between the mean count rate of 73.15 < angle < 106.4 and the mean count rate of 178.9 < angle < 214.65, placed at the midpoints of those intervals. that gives -0.076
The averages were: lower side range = 13.3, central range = 14.3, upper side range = 13.3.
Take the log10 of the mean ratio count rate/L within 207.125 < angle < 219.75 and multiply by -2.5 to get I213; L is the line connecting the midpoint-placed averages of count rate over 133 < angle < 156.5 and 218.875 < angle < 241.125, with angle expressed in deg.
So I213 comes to 0.13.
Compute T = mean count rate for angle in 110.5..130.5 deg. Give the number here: 14.1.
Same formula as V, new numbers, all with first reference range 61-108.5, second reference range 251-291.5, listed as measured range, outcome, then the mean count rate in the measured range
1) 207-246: 3.2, 12.9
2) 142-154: -0.6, 13.9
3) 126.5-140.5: -1.5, 14.5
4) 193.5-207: 0.7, 13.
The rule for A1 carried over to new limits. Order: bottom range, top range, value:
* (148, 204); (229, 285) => 1.01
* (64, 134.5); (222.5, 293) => 1.05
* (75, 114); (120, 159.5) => 1.08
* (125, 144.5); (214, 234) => 0.86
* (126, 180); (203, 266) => 0.90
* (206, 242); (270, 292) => 1.16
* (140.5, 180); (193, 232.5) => 0.88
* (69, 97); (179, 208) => 1.04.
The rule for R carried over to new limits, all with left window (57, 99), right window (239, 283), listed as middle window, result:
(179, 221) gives 0.04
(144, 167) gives -0.09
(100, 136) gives -0.08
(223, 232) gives 0.07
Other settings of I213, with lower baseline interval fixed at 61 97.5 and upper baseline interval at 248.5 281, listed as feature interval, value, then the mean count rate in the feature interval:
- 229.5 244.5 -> 0.03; 13.7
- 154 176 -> -0.08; 14.5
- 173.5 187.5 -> -0.06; 14.3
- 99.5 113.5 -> -0.01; 12.9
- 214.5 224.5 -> 0.18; 11.8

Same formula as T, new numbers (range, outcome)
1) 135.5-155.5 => 14.1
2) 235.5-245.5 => 13.7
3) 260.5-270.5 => 14.7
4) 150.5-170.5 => 14.4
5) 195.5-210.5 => 13.2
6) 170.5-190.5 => 14.3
